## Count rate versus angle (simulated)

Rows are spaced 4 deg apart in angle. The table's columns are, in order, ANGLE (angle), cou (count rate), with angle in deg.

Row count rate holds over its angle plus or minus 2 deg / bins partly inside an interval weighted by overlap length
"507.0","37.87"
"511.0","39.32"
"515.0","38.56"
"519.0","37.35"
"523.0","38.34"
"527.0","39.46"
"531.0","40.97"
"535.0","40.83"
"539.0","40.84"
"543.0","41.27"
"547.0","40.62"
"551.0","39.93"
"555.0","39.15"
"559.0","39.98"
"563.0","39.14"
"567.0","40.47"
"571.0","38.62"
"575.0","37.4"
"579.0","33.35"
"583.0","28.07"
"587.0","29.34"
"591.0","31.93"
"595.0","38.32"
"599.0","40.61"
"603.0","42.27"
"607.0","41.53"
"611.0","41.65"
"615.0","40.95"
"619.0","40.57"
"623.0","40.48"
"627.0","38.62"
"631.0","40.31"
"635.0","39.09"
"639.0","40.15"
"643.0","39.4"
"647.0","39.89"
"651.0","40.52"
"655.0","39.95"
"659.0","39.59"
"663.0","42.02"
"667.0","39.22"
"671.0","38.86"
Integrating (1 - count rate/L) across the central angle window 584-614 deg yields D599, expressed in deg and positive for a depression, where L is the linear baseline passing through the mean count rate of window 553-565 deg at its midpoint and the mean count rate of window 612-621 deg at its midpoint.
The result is 2.0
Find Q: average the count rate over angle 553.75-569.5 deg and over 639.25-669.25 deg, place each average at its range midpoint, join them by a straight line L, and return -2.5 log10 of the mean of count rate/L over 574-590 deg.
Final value 0.25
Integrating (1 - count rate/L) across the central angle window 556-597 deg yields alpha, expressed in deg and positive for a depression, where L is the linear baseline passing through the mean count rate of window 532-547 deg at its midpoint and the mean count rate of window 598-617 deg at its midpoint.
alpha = 5.43 deg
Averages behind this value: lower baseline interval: 40.9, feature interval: 35.7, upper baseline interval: 41.4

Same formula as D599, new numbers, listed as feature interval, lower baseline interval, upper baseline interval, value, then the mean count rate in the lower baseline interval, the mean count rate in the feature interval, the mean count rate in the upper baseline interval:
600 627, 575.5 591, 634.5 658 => -4.39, 31.2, 41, 39.9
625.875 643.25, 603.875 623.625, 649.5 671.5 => 0.47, 41.1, 39.6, 40.1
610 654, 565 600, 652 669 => -2.01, 35.2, 40.1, 40.2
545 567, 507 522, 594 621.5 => -0.19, 38.3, 39.8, 40.9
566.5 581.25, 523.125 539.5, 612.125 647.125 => 1.15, 40.2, 37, 40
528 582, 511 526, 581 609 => -2.86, 38.3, 39.2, 36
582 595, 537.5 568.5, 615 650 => 2.86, 40.2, 31.2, 39.9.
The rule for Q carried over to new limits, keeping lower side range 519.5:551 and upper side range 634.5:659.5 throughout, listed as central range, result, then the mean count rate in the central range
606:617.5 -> -0.04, 41.3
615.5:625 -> -0.02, 40.6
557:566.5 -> 0.01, 39.7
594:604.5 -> -0.01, 40.5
